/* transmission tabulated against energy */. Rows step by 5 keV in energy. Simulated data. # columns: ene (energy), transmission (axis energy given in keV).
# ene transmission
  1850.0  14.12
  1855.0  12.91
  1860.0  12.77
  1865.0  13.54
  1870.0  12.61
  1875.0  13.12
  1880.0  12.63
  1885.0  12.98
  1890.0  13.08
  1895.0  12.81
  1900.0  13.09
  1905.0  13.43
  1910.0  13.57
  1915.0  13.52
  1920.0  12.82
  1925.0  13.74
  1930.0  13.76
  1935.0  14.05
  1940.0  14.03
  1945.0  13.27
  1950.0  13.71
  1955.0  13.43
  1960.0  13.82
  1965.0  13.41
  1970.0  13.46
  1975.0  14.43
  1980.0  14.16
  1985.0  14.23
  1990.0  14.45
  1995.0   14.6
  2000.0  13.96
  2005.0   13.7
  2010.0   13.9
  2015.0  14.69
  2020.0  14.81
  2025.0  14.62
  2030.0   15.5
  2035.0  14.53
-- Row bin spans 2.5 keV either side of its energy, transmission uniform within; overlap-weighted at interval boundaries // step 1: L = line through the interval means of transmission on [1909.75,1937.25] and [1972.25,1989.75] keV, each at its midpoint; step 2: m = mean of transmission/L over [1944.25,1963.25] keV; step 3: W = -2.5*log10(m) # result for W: 0.03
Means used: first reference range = 13.6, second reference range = 14.3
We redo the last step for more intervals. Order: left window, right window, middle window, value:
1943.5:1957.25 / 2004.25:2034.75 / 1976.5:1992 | -0.02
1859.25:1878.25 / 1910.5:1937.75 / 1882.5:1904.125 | 0.02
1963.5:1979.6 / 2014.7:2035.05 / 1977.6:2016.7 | 0.01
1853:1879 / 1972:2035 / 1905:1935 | 0.00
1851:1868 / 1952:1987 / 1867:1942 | 0.01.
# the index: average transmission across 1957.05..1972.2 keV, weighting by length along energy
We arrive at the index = 13.6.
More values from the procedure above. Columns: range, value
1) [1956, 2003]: 14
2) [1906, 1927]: 13.4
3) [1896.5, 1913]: 13.3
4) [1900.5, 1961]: 13.6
